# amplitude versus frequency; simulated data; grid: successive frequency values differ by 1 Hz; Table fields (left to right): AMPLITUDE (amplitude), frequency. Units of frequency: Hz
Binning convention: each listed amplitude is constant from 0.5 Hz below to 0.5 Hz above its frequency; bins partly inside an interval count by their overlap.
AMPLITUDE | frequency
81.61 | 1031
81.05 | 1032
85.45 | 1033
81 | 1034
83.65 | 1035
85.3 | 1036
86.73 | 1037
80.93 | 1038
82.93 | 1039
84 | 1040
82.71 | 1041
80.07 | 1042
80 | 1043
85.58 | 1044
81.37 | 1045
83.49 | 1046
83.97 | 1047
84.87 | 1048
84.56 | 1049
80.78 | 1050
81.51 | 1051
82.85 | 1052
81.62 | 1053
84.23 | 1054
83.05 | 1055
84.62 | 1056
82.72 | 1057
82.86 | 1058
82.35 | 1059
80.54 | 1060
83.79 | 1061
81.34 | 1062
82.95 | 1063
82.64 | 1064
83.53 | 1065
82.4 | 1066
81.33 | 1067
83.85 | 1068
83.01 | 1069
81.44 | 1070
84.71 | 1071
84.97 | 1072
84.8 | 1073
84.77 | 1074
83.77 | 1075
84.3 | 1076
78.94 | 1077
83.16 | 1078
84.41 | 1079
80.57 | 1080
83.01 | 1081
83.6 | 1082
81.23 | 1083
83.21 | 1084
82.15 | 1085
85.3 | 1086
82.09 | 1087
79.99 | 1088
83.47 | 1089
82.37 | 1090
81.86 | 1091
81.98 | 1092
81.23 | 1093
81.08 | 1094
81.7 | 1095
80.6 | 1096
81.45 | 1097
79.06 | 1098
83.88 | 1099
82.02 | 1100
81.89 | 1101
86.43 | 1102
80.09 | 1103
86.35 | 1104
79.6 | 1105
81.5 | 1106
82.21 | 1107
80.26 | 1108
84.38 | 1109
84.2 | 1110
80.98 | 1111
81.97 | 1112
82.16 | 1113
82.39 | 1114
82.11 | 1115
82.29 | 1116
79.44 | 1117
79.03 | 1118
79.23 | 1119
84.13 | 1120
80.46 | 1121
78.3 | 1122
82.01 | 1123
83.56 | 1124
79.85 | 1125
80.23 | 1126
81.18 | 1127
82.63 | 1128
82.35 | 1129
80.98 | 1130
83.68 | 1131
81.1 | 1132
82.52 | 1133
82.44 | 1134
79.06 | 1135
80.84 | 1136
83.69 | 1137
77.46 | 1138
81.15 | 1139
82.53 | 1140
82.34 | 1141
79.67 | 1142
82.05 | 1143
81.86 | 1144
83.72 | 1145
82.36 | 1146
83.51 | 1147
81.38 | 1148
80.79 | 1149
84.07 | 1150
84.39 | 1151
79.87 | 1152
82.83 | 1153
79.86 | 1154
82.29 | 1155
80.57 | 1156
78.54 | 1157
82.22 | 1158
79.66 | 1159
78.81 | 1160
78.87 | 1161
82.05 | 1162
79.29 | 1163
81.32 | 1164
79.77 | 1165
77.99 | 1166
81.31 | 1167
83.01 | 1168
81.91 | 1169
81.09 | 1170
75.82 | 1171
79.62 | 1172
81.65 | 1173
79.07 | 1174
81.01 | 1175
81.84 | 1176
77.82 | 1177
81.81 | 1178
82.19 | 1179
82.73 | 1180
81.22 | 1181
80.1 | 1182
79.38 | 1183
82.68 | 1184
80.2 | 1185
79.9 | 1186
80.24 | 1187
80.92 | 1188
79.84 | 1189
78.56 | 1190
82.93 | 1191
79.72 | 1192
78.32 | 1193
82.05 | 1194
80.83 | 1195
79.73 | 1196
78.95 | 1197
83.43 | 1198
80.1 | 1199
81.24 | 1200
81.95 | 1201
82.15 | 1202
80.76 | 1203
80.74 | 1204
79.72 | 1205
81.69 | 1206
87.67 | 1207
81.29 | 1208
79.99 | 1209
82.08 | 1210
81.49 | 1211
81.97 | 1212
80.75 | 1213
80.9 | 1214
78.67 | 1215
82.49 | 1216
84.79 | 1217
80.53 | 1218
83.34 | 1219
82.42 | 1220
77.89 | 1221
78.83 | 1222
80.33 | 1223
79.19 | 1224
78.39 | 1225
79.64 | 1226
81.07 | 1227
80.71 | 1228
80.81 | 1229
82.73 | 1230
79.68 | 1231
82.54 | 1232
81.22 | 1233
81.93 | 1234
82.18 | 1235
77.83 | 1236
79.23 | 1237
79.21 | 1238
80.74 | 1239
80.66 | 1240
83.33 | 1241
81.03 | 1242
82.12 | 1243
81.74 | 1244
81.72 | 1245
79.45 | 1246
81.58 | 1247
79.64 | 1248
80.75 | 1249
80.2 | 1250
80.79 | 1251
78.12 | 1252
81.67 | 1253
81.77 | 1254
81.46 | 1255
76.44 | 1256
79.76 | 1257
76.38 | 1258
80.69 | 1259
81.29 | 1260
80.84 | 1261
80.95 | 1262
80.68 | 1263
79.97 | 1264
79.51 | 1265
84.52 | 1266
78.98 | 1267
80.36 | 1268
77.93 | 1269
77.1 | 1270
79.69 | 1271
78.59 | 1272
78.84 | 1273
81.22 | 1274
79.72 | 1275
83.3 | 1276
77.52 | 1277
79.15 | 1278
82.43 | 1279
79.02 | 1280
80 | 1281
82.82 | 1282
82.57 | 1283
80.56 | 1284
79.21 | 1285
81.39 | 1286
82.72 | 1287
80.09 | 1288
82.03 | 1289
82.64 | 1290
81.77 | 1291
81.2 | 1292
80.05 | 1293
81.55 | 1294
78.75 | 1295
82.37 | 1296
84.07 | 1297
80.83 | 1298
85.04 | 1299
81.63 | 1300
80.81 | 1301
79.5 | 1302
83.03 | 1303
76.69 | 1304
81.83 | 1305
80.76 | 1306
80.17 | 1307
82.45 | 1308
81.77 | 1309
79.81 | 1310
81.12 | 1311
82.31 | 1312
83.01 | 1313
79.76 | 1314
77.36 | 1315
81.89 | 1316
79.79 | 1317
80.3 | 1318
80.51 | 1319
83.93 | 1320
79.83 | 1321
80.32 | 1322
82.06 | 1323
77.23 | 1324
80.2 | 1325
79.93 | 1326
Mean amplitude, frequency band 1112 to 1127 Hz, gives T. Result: 81.1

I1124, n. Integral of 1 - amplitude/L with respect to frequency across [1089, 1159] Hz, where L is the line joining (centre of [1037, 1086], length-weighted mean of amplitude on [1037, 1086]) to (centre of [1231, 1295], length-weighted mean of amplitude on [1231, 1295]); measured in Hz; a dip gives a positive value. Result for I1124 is 0.40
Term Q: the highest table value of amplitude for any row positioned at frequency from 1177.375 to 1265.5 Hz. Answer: 87.67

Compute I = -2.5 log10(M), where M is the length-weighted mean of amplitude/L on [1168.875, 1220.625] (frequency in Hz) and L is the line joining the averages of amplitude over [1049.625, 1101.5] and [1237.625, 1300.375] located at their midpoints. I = 0.01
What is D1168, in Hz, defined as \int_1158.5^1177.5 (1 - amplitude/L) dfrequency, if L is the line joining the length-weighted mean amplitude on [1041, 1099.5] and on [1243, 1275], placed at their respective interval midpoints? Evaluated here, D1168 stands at 0.3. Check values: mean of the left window 82.6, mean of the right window 80.1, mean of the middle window 80.1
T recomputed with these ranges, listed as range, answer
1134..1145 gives 81.2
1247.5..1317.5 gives 80.6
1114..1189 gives 81.1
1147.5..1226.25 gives 80.8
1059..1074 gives 83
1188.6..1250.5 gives 80.9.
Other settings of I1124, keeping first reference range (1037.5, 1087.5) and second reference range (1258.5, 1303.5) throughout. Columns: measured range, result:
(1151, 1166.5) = 0.3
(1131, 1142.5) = 0.1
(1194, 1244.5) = 0.2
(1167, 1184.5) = 0.2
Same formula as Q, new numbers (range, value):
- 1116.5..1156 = 84.39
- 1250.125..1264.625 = 81.77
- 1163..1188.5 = 83.01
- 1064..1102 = 86.43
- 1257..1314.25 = 85.04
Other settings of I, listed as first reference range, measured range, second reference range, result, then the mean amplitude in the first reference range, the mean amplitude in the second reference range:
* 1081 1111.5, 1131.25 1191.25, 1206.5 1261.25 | 0.01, 82.2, 80.8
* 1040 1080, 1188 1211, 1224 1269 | 0.00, 82.9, 80.5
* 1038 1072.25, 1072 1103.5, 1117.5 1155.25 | 0.00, 82.8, 81.6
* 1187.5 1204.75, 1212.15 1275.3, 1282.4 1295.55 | 0.01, 80.7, 81.1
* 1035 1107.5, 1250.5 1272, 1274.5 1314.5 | 0.02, 82.7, 81.1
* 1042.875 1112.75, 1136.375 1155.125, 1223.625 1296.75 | 0.00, 82.6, 80.5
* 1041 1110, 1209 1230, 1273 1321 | 0.01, 82.6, 81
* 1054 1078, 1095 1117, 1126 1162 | 0.00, 83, 81.5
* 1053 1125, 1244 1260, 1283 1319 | 0.02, 82.3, 81.1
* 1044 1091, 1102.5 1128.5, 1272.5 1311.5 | 0.01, 82.9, 81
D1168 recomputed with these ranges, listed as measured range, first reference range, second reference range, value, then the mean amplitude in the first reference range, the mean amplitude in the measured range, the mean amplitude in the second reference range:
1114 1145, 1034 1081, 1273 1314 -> 0.41 Hz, 83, 81.3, 81.1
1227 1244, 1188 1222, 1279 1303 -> 0.04 Hz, 81.1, 81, 81.4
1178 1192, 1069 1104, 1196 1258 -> 0.09 Hz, 82.6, 80.8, 80.9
